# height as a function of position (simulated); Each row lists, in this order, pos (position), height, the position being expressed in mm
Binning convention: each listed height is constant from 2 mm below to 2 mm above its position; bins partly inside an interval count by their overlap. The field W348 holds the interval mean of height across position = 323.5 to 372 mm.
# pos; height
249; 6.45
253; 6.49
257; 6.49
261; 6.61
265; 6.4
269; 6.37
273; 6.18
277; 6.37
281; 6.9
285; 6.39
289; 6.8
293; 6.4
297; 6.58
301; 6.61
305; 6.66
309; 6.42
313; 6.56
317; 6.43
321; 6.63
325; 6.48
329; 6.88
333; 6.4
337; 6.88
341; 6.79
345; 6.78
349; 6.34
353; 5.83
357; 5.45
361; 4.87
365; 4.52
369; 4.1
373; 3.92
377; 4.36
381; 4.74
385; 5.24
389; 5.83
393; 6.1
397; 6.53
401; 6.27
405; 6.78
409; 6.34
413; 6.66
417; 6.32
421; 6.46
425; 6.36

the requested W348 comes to 5.9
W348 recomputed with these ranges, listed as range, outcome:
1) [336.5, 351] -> 6.68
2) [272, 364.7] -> 6.39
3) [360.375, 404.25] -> 5.19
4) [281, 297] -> 6.58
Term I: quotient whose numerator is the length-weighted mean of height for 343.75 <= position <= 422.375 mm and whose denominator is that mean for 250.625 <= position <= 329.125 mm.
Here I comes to 0.87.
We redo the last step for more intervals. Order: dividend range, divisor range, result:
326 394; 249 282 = 0.87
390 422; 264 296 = 0.99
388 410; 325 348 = 0.94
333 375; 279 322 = 0.85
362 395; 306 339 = 0.74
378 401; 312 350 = 0.86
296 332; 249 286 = 1.02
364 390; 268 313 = 0.71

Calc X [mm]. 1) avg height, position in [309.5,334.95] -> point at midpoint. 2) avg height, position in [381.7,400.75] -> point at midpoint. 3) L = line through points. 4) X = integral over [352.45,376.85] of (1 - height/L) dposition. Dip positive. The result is 5.8 mm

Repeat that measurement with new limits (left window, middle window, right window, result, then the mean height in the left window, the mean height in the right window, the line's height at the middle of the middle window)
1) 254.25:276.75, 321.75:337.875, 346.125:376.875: -3.44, 6.41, 5.02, 5.48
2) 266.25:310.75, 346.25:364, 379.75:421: 1.91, 6.51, 6.12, 6.28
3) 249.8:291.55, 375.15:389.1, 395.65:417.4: 3.33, 6.5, 6.49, 6.49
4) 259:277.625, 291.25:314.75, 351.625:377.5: -3.08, 6.39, 4.72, 5.78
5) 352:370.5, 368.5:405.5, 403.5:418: 2.68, 4.93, 6.53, 5.76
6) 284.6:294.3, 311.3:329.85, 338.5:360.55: -0.67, 6.56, 6.16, 6.35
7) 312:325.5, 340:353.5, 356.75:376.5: -2.90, 6.53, 4.48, 5.33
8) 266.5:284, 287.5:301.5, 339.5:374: -0.86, 6.45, 5.42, 6.21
